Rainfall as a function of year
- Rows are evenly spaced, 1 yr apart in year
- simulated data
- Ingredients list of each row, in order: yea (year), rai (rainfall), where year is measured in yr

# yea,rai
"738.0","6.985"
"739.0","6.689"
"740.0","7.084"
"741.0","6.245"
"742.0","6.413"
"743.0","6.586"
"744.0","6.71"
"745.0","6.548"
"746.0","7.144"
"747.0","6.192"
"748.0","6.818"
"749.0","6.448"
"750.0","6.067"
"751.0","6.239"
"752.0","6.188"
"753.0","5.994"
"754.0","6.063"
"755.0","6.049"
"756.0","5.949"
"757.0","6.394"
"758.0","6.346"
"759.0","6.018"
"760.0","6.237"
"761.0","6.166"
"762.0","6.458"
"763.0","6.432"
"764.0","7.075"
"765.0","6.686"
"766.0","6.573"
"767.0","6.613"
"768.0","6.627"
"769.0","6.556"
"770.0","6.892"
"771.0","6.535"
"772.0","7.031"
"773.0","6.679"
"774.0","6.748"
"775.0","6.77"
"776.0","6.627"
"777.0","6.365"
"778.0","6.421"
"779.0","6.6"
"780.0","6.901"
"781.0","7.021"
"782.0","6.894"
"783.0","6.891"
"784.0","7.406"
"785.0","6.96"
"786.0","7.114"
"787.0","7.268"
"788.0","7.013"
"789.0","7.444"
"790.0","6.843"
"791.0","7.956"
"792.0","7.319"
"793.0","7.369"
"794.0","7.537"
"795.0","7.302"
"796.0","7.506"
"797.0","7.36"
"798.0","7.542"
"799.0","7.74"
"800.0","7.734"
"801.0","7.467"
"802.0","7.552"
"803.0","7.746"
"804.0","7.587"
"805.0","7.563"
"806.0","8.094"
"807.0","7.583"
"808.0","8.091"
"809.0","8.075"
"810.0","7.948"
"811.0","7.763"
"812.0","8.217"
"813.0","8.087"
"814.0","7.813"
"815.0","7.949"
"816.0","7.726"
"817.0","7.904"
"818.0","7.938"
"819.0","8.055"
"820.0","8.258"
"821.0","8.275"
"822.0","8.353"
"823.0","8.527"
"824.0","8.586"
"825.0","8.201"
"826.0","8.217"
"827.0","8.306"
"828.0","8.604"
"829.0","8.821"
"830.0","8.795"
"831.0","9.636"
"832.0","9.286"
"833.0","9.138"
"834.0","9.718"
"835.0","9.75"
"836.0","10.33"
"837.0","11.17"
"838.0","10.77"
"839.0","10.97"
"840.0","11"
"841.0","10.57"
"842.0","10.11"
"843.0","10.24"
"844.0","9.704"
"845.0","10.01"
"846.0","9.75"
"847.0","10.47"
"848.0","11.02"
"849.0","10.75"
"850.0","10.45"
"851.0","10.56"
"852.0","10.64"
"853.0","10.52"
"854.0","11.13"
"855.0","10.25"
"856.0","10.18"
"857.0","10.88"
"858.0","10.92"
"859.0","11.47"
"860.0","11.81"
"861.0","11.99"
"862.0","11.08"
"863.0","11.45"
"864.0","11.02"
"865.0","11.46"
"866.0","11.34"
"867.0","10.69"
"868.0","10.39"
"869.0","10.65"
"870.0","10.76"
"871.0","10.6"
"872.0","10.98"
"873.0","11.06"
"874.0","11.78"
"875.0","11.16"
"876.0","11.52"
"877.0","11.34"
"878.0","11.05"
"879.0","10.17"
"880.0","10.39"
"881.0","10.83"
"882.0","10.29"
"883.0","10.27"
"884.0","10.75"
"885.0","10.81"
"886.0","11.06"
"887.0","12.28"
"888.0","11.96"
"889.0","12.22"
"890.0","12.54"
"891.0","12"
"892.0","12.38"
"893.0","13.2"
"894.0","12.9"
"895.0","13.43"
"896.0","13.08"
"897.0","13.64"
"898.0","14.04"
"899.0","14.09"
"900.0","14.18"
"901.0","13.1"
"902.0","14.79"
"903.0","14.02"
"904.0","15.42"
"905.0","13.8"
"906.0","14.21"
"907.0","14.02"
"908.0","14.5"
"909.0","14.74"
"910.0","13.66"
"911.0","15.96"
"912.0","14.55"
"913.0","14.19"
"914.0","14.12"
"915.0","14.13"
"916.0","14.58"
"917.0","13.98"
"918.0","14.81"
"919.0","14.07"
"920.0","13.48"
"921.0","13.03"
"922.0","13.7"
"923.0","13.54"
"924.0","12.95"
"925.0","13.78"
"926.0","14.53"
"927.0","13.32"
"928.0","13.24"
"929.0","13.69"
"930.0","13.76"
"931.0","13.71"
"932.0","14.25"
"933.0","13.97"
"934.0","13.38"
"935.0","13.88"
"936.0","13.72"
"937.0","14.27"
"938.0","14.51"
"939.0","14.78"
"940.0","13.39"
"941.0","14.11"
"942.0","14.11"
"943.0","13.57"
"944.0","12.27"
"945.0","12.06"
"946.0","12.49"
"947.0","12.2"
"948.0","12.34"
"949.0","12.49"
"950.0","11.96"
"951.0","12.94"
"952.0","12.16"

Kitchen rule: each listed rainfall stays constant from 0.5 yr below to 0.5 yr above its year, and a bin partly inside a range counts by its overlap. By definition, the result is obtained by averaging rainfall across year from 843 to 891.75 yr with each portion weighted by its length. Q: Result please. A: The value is 11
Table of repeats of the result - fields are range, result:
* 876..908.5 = 12.6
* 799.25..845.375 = 8.74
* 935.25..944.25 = 13.9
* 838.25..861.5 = 10.7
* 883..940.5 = 13.6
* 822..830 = 8.48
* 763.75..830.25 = 7.49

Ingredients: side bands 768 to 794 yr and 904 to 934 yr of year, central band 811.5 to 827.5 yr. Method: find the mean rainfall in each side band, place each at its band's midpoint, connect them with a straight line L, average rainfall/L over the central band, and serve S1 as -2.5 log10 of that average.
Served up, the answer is 0.10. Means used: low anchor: 6.95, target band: 8.15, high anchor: 14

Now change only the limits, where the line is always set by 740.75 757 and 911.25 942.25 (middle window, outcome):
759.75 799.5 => 0.11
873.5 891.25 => 0.08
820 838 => 0.08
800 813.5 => 0.13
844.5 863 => 0.00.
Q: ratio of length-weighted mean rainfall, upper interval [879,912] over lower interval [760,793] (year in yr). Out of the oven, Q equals 1.89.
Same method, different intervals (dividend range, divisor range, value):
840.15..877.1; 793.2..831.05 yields 1.36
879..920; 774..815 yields 1.79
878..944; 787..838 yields 1.63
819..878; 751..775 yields 1.59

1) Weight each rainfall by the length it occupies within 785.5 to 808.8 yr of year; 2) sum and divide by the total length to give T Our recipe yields 7.52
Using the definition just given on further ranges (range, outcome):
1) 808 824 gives 8.08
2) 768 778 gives 6.67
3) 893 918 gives 14.1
